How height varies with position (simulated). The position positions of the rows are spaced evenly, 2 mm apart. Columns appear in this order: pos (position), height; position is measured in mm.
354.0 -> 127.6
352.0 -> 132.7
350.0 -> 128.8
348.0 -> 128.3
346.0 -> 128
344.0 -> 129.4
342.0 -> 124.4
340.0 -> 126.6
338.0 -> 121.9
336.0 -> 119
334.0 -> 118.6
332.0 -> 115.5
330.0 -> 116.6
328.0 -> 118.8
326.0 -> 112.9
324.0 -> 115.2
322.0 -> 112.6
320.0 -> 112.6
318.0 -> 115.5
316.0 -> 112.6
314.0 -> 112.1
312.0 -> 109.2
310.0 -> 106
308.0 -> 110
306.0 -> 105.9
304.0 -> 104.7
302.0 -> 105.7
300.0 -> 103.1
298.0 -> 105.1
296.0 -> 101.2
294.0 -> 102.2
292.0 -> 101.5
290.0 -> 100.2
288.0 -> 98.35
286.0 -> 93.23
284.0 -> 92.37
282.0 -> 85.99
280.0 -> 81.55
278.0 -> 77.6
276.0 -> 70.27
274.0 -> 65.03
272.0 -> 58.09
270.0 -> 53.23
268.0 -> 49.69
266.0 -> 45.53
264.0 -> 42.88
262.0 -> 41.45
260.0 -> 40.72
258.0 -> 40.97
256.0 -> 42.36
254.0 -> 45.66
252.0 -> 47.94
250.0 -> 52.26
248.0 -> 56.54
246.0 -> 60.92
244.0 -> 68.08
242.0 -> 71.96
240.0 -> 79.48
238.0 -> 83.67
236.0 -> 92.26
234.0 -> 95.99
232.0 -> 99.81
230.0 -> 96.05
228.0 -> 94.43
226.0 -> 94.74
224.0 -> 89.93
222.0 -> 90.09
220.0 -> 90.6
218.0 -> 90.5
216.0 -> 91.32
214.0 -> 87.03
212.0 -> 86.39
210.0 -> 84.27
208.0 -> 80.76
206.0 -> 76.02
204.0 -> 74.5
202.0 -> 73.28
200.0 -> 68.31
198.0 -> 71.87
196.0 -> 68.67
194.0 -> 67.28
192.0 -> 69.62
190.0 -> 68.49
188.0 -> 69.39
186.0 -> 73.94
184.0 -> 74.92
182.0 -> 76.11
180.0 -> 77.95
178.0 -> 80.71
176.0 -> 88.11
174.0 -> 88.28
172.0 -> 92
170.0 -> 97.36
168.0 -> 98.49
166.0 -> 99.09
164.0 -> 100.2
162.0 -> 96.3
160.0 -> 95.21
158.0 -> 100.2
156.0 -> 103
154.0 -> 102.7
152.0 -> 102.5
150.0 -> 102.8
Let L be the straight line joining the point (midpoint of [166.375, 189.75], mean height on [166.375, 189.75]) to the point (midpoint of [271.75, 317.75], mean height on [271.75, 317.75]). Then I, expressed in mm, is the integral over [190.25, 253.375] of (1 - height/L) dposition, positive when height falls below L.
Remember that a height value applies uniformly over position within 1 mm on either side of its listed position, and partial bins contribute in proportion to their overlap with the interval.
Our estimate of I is 6.72 mm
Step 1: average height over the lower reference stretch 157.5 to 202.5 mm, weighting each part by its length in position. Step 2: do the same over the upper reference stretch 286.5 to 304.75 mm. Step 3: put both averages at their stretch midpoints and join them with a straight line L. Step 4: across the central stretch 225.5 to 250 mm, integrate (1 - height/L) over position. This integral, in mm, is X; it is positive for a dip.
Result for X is 2.8 mm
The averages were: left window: 82.3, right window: 102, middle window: 81.3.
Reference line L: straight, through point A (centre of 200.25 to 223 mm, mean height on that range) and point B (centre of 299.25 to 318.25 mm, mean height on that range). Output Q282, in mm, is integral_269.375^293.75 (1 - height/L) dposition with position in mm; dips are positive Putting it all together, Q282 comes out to 4.59 mm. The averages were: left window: 83.5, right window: 108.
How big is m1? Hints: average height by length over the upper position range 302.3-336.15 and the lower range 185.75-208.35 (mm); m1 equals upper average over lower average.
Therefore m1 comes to 1.57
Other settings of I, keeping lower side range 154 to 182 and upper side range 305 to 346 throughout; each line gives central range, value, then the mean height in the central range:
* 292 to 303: 0.9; 103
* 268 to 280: 4.8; 65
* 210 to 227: 1.8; 89.7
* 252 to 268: 9.5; 43.5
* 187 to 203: 4.5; 69.6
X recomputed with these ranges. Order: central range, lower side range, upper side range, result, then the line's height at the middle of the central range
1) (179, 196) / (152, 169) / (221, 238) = 4.4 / 97.2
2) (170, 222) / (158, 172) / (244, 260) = 0.1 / 80.6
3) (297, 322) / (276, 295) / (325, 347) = -0.8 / 105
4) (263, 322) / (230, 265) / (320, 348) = 2.2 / 92.9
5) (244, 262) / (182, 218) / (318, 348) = 8.5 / 93.4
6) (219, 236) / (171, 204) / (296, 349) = -1.3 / 87.1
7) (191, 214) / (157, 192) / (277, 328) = 3.8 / 90.1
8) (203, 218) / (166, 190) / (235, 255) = -1.7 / 74.9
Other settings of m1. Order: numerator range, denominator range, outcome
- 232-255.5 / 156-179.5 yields 0.74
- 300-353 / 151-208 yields 1.39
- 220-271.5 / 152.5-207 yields 0.81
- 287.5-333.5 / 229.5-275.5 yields 1.76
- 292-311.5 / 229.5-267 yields 1.66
